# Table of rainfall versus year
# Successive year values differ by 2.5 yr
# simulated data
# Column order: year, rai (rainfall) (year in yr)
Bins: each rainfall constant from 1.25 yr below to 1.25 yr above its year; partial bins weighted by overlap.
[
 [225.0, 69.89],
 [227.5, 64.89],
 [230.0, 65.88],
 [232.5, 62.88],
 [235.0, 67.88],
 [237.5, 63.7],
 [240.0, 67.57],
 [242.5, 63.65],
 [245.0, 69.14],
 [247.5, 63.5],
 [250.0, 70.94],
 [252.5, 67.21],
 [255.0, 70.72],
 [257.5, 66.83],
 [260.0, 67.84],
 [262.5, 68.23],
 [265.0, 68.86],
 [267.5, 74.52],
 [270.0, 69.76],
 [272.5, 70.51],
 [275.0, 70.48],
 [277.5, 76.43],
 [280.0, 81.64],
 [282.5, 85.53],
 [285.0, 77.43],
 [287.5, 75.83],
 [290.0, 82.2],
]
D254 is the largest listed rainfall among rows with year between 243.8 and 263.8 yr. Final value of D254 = 70.94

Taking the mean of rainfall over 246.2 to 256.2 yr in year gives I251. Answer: 68.1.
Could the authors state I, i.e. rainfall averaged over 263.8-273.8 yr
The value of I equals 70.9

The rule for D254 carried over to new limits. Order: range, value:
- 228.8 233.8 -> 65.88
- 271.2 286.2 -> 85.53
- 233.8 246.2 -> 69.14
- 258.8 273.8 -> 74.52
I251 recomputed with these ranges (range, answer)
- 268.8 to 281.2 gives 73.7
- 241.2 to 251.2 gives 66.8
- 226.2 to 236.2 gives 65.4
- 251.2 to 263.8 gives 68.2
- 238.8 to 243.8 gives 65.6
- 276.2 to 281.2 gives 78.9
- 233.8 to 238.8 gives 65.8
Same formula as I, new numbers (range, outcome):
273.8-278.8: 73.6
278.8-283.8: 83.5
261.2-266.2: 68.5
